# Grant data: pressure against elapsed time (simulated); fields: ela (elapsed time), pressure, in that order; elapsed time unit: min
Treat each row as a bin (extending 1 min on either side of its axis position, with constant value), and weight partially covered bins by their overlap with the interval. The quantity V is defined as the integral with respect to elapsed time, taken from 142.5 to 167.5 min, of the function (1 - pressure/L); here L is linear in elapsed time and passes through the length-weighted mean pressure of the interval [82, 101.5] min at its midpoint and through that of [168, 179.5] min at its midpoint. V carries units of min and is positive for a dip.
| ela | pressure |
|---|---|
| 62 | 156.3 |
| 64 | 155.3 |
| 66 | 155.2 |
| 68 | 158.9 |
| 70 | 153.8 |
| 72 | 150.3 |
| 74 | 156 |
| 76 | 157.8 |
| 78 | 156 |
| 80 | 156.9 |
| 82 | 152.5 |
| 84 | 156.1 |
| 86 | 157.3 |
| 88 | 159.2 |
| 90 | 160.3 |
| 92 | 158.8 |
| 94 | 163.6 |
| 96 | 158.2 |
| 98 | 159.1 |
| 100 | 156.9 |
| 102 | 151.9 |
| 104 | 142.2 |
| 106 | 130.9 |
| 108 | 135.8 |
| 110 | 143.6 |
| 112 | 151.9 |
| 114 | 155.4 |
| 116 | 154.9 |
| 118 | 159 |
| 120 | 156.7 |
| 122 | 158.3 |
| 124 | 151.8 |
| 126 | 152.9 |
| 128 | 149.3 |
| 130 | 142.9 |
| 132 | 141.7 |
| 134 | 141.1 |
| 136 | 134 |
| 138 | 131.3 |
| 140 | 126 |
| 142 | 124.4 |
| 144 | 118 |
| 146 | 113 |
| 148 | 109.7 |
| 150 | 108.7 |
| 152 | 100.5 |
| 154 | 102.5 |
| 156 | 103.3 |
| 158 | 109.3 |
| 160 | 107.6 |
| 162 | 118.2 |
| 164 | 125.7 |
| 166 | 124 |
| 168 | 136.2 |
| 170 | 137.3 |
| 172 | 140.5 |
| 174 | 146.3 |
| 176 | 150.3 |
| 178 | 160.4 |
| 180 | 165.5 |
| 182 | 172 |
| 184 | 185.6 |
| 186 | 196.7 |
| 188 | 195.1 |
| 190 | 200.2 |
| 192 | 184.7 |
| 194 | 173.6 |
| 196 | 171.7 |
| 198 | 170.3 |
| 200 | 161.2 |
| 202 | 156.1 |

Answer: 6.19 min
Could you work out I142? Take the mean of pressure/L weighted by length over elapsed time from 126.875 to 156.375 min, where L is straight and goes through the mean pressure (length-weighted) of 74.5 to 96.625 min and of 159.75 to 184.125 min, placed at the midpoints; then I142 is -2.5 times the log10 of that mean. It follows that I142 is 0.200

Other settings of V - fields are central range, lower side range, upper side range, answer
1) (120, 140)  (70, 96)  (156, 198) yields 1.4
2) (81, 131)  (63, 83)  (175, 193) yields 2.9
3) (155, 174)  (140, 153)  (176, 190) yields 2.9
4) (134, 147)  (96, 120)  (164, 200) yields 2.5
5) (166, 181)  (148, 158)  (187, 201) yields -0.4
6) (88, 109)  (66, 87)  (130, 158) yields -1.2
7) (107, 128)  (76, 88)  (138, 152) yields -2.9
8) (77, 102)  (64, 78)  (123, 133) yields -0.8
